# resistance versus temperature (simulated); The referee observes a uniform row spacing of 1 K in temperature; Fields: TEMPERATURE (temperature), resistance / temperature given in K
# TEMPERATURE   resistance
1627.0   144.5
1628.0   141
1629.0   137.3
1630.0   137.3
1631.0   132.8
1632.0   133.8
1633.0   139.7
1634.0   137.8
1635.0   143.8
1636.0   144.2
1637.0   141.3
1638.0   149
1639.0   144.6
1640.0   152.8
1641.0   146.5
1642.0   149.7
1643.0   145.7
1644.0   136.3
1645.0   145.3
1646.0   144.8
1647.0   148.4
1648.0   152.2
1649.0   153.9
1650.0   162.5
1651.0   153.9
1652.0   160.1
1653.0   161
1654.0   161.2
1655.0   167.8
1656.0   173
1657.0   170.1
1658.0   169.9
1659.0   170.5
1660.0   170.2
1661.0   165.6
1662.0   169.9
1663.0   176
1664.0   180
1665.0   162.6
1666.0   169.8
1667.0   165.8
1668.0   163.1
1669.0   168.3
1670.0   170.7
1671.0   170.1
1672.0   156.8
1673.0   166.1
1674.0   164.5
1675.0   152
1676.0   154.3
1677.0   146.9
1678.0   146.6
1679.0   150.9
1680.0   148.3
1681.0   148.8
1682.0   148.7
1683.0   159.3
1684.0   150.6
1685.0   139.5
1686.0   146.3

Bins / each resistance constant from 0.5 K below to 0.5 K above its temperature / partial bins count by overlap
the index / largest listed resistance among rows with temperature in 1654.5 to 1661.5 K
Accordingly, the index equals 173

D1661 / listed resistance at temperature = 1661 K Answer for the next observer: 165.6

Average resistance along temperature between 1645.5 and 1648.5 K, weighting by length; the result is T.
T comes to 148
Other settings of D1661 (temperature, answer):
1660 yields 170.2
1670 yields 170.7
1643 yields 145.7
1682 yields 148.7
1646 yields 144.8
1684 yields 150.6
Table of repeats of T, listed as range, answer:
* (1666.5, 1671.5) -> 168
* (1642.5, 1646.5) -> 143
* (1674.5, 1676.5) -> 153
